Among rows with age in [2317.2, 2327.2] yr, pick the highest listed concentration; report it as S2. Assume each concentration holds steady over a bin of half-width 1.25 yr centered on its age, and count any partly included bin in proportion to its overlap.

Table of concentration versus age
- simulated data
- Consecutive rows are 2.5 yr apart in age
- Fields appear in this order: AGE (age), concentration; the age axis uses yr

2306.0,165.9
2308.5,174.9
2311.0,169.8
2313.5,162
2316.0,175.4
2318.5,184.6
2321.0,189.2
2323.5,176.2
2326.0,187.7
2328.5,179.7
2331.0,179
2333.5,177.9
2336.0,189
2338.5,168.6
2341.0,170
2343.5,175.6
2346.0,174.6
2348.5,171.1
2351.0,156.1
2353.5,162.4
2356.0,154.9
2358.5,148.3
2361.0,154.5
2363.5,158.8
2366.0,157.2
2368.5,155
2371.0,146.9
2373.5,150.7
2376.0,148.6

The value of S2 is 189.2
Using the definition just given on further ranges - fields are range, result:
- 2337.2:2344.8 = 175.6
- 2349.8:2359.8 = 162.4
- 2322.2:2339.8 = 189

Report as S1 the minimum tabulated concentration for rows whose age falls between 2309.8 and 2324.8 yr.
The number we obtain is 162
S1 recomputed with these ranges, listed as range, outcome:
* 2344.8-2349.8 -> 171.1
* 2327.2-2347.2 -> 168.6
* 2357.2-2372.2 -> 146.9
